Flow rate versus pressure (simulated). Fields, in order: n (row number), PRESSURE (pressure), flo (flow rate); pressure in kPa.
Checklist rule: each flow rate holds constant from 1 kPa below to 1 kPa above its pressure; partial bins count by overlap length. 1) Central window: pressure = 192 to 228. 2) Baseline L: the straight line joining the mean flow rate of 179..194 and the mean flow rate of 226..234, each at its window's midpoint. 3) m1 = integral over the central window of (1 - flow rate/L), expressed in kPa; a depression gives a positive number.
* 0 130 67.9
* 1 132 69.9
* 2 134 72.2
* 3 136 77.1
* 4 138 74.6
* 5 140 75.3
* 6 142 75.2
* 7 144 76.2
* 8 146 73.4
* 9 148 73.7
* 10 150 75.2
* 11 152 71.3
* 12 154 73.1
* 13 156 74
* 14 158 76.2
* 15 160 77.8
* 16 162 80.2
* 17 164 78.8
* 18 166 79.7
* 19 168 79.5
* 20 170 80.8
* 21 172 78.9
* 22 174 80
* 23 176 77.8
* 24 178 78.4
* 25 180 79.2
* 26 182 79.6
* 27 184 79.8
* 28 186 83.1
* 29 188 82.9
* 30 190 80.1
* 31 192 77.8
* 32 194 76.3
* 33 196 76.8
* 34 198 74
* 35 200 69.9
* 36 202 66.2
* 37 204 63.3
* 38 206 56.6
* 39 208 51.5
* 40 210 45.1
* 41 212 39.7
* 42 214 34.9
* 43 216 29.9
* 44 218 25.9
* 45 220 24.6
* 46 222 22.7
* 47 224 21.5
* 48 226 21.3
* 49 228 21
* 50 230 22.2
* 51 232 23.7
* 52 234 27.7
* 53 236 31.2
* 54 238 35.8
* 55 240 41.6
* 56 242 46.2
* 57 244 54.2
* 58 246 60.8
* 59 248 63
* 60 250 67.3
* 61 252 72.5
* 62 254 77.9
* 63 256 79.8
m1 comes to 3.1 kPa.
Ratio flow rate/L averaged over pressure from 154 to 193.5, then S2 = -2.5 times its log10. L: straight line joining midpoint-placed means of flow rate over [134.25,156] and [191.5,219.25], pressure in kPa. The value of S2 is -0.21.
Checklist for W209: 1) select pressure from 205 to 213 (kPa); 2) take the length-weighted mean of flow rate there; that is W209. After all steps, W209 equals 48.2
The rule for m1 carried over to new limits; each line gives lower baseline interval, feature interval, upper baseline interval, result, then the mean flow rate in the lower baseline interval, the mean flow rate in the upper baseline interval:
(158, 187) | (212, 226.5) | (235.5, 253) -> 8.26 kPa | 79.4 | 53.1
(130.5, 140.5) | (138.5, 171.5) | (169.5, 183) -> -0.04 kPa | 73.5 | 79.2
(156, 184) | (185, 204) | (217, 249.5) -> -4.30 kPa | 78.8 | 34.5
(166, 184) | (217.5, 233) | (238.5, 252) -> 9.87 kPa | 79.3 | 56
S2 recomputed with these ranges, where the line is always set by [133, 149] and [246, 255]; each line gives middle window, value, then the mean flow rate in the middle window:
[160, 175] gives -0.088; 79.6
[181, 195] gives -0.109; 79.9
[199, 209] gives 0.164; 61.5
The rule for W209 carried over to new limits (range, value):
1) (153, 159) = 74.4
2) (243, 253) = 63.6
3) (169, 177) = 79.4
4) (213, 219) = 30.2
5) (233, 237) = 29.4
